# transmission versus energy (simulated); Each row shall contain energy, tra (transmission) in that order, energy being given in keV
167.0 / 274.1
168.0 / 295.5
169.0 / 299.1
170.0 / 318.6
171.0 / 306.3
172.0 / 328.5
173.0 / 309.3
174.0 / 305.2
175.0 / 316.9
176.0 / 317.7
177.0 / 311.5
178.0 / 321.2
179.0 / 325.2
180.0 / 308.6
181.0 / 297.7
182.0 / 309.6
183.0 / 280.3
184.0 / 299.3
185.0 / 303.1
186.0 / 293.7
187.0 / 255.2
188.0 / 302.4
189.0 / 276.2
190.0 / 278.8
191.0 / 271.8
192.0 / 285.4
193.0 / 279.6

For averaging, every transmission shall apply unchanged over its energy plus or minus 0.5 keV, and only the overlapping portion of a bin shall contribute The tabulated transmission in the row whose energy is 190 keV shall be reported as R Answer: 278.8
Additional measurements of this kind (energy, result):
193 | 279.6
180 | 308.6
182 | 309.6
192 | 285.4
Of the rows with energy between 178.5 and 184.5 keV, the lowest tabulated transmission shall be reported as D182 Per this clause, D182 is 280.3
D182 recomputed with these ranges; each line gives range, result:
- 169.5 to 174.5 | 305.2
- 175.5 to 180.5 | 308.6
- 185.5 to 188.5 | 255.2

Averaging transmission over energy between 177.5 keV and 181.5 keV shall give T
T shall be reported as 313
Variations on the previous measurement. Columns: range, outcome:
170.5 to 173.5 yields 315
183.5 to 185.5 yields 301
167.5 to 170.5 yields 304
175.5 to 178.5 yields 317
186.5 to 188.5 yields 279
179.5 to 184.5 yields 299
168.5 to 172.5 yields 313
